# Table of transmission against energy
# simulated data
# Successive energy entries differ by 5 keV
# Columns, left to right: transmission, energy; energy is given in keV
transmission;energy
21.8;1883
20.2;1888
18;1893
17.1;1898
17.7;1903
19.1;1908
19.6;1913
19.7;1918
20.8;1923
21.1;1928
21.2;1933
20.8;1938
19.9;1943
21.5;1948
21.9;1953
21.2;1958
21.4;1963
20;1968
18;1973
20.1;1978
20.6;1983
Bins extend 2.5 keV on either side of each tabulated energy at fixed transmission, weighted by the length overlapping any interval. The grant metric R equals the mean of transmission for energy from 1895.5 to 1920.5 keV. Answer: 18.6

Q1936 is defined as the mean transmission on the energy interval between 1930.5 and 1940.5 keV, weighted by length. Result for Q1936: 21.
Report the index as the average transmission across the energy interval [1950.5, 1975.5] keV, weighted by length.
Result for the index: 20.5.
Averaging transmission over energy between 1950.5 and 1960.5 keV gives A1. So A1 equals 21.6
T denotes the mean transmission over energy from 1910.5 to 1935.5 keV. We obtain 20.5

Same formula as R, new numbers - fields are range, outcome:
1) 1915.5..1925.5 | 20.2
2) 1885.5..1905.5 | 18.2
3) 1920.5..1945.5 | 20.8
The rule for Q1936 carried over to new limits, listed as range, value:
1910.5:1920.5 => 19.6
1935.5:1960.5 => 21.1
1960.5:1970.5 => 20.7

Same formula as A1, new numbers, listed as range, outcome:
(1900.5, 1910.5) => 18.4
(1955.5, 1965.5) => 21.3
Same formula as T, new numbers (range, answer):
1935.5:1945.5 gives 20.4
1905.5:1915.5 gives 19.4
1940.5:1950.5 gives 20.7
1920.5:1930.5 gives 20.9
